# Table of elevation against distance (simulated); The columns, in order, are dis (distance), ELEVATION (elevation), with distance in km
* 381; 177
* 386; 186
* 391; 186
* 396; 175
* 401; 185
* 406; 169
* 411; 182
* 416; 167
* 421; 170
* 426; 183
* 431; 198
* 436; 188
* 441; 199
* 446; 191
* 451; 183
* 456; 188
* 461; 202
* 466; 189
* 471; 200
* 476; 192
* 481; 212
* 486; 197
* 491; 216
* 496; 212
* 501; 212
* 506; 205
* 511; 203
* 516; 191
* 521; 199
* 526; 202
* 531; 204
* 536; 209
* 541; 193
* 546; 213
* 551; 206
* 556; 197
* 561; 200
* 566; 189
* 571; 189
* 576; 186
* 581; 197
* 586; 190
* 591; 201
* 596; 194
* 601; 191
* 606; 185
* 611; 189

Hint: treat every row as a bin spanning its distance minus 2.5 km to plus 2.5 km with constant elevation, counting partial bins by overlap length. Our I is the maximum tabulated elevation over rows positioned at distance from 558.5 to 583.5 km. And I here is 200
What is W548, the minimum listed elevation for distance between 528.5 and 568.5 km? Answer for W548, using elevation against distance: 189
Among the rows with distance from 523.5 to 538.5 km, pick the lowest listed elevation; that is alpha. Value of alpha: 202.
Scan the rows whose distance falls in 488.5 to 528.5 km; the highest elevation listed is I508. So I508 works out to 216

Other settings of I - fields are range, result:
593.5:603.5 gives 194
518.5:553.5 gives 213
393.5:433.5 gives 198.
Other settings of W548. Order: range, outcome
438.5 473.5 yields 183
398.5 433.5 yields 167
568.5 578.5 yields 186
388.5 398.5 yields 175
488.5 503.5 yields 212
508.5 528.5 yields 191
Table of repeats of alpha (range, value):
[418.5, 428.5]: 170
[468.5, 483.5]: 192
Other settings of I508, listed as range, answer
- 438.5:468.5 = 202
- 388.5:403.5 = 186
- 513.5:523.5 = 199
